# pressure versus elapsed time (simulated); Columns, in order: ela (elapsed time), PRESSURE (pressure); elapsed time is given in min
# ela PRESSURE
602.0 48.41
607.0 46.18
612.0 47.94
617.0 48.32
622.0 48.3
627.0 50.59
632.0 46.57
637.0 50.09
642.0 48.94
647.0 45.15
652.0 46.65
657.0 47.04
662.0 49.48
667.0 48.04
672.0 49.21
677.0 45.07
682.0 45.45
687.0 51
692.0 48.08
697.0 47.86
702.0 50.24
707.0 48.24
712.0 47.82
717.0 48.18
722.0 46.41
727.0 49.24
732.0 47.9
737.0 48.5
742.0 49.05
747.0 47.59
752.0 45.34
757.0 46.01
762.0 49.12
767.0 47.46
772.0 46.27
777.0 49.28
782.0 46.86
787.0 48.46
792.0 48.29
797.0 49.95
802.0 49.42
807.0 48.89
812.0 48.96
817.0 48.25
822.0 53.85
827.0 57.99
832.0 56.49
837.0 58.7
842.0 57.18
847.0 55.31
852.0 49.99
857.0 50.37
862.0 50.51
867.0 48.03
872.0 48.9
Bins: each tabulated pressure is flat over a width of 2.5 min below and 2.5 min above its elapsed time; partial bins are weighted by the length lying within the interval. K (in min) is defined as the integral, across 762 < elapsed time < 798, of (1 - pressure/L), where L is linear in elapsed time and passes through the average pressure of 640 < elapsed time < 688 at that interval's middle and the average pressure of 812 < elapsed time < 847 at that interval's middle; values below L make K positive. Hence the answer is 3.2 min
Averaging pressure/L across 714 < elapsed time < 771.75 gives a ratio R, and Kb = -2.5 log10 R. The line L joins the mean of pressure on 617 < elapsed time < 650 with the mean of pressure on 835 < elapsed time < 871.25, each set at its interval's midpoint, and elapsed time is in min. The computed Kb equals 0.06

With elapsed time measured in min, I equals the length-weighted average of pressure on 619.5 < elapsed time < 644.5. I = 48.9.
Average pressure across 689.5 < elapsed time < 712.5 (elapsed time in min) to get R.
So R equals 48.5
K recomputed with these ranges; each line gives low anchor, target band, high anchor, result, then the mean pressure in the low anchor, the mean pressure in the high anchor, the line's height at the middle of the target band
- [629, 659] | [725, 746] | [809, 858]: 0.8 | 47.5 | 53.8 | 50.5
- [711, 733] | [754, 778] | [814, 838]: 1.6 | 47.9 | 54.7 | 50.8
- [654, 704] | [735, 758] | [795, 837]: 1.3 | 48.1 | 52.2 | 50.1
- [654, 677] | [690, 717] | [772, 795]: -0.2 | 48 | 48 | 48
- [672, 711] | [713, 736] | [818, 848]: 0.9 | 48.1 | 56.2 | 50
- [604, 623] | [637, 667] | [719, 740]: 0.0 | 47.7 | 48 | 47.8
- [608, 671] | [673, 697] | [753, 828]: 0.4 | 48.1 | 49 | 48.4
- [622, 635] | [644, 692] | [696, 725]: 0.9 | 48.6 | 48.2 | 48.4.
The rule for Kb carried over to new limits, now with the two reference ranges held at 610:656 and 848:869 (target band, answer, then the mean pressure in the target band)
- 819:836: -0.128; 56.1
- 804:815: 0.017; 48.9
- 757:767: 0.030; 47.9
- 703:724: 0.021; 47.9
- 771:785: 0.040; 47.6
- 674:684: 0.070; 45.4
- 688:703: -0.004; 48.8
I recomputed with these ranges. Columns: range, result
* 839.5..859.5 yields 53.2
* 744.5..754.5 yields 46.5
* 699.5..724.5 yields 48.2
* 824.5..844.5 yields 57.6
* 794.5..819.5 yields 49.1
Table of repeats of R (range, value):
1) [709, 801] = 47.9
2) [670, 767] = 47.9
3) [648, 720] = 48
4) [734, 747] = 48.5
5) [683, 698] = 48.7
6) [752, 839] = 50.1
